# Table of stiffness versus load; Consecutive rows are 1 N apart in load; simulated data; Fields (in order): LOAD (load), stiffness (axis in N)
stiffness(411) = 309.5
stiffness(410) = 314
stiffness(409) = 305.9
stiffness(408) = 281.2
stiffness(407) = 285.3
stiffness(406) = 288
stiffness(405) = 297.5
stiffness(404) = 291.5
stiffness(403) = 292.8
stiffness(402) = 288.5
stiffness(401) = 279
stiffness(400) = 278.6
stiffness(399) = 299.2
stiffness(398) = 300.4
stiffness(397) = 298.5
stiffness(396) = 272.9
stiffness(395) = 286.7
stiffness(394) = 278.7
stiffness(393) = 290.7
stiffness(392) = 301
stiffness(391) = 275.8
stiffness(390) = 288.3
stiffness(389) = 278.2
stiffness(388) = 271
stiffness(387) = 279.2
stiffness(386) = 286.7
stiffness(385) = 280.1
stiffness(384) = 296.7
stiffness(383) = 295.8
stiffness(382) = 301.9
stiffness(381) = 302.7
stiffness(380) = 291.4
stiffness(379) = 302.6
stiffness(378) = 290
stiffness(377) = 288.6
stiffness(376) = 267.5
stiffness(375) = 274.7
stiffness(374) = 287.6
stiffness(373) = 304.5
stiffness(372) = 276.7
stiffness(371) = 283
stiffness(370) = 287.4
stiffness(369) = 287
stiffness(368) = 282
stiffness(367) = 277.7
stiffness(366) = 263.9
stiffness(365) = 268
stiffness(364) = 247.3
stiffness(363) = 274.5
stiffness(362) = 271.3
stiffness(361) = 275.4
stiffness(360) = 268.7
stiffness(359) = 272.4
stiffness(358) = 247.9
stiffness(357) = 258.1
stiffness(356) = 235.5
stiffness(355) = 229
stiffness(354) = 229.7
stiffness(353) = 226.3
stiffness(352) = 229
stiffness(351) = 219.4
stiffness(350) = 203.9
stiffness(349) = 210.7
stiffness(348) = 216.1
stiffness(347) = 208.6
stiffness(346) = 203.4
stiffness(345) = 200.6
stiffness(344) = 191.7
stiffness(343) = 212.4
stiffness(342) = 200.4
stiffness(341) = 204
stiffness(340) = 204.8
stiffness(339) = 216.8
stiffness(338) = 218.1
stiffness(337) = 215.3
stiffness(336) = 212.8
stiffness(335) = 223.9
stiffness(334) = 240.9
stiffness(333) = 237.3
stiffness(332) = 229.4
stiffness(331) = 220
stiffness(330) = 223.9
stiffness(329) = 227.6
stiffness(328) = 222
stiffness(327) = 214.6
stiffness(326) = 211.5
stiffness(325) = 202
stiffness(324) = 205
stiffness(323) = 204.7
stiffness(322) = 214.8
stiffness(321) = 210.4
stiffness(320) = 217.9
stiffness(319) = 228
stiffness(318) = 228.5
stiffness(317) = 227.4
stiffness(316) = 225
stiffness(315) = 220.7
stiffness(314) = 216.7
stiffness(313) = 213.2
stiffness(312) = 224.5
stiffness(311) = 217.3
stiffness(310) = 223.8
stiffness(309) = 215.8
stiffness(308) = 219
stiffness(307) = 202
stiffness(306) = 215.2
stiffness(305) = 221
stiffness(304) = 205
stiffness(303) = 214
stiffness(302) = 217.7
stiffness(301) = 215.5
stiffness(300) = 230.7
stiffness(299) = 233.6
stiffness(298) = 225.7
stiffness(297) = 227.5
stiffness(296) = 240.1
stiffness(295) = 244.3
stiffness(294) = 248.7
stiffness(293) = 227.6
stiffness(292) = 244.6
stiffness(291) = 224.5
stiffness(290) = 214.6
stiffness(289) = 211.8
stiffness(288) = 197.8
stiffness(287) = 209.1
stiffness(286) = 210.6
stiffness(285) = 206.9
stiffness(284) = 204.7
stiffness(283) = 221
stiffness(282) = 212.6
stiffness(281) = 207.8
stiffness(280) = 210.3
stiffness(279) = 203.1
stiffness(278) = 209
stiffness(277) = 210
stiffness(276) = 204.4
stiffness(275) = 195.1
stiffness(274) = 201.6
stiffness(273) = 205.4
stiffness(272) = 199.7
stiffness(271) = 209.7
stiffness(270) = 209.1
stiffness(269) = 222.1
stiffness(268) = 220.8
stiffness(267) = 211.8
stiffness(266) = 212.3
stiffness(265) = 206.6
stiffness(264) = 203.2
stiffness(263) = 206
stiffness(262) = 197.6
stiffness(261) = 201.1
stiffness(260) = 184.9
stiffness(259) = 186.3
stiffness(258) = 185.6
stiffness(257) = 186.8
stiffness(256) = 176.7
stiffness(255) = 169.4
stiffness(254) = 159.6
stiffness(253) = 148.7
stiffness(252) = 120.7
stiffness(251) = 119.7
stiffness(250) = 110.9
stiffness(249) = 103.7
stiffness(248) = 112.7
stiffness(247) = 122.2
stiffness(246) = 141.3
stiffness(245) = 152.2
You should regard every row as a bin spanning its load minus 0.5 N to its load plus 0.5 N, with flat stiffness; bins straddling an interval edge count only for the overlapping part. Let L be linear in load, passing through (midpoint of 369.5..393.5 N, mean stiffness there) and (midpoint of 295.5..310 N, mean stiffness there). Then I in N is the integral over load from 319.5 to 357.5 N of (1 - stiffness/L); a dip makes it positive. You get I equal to 5.1 N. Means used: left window 220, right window 288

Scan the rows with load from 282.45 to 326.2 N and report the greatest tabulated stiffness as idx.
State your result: 248.7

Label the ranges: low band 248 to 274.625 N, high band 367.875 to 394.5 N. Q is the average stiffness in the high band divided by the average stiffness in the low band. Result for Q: 1.6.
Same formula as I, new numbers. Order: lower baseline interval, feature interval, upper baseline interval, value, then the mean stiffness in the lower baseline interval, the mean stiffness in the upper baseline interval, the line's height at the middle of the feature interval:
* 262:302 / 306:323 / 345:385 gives 1.1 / 215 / 262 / 234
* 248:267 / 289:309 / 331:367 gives -2.7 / 171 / 231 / 198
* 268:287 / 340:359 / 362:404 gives 3.0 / 208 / 285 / 260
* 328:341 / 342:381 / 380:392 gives 0.5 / 222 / 288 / 256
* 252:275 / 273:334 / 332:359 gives -3.3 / 194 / 220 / 207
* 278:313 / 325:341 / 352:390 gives 1.7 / 219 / 274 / 246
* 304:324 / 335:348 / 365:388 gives 2.1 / 218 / 286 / 248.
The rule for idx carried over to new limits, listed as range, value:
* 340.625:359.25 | 272.4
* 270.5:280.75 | 210.3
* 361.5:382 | 304.5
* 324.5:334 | 240.9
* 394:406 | 300.4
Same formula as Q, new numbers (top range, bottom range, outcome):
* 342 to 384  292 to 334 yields 1.16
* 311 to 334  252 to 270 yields 1.15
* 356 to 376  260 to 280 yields 1.32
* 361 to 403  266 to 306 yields 1.32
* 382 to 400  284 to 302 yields 1.28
